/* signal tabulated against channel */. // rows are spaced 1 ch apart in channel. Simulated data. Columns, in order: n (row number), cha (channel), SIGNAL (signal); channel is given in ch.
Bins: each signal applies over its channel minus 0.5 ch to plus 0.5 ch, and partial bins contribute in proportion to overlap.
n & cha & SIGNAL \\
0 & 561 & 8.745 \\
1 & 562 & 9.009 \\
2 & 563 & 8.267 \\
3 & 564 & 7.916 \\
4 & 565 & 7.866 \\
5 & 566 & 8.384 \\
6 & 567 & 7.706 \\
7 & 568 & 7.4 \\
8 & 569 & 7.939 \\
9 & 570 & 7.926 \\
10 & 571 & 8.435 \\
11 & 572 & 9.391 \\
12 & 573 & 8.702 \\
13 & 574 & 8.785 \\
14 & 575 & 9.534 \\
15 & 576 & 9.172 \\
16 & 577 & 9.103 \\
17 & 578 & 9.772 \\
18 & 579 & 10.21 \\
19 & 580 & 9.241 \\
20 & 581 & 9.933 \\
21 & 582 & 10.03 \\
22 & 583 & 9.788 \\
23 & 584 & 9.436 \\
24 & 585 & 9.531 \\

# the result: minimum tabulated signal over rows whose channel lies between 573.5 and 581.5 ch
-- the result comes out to 8.785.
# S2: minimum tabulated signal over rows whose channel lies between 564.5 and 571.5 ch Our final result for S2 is 7.4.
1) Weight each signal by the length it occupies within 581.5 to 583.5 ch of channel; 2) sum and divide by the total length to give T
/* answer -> 9.91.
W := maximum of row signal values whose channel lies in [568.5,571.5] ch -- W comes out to 8.435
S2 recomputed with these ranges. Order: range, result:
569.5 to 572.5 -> 7.926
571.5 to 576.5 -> 8.702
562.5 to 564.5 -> 7.916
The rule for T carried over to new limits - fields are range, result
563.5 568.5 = 7.85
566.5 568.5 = 7.55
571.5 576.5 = 9.12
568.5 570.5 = 7.93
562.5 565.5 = 8.02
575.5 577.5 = 9.14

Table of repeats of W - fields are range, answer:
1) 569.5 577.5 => 9.534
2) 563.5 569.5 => 8.384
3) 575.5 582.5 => 10.21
